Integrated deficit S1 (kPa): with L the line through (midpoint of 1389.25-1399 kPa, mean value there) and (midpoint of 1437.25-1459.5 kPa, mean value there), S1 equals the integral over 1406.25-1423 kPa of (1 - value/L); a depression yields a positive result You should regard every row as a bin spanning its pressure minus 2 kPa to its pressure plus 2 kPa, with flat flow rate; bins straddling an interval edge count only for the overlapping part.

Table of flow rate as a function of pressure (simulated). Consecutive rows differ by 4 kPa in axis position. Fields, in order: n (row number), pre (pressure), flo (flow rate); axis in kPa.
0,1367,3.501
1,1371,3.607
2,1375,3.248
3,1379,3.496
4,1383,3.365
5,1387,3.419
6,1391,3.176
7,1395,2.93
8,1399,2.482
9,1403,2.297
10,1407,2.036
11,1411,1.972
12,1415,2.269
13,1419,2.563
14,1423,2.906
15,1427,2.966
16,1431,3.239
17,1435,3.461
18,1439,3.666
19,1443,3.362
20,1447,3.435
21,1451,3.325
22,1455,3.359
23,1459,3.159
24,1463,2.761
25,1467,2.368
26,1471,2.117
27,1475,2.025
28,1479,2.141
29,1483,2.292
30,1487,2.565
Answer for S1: 4.3 kPa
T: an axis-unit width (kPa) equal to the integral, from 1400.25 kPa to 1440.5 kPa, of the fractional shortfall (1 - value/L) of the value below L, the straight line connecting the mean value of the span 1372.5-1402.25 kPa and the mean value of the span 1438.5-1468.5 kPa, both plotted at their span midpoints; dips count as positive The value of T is 5.49 kPa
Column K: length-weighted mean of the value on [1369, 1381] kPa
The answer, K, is 3.45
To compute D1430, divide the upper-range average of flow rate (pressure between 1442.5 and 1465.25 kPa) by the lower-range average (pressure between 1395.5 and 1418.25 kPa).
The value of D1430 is 1.4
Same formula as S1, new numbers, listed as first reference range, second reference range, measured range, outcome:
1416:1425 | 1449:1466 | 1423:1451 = -4.4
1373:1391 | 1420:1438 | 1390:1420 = 7.5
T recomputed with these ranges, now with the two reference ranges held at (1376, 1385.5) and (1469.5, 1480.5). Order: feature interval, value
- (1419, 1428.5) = -0.2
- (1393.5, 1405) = 2.2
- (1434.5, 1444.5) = -3.5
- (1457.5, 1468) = -2.4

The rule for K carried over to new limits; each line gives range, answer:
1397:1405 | 2.39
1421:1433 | 3.04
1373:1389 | 3.38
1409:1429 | 2.54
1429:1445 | 3.43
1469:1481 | 2.09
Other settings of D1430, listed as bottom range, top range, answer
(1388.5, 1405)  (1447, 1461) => 1.20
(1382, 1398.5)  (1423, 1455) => 1.06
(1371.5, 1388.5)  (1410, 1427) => 0.74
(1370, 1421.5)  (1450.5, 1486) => 0.92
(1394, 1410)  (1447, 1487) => 1.12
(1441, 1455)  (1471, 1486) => 0.65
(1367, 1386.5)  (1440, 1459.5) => 0.98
